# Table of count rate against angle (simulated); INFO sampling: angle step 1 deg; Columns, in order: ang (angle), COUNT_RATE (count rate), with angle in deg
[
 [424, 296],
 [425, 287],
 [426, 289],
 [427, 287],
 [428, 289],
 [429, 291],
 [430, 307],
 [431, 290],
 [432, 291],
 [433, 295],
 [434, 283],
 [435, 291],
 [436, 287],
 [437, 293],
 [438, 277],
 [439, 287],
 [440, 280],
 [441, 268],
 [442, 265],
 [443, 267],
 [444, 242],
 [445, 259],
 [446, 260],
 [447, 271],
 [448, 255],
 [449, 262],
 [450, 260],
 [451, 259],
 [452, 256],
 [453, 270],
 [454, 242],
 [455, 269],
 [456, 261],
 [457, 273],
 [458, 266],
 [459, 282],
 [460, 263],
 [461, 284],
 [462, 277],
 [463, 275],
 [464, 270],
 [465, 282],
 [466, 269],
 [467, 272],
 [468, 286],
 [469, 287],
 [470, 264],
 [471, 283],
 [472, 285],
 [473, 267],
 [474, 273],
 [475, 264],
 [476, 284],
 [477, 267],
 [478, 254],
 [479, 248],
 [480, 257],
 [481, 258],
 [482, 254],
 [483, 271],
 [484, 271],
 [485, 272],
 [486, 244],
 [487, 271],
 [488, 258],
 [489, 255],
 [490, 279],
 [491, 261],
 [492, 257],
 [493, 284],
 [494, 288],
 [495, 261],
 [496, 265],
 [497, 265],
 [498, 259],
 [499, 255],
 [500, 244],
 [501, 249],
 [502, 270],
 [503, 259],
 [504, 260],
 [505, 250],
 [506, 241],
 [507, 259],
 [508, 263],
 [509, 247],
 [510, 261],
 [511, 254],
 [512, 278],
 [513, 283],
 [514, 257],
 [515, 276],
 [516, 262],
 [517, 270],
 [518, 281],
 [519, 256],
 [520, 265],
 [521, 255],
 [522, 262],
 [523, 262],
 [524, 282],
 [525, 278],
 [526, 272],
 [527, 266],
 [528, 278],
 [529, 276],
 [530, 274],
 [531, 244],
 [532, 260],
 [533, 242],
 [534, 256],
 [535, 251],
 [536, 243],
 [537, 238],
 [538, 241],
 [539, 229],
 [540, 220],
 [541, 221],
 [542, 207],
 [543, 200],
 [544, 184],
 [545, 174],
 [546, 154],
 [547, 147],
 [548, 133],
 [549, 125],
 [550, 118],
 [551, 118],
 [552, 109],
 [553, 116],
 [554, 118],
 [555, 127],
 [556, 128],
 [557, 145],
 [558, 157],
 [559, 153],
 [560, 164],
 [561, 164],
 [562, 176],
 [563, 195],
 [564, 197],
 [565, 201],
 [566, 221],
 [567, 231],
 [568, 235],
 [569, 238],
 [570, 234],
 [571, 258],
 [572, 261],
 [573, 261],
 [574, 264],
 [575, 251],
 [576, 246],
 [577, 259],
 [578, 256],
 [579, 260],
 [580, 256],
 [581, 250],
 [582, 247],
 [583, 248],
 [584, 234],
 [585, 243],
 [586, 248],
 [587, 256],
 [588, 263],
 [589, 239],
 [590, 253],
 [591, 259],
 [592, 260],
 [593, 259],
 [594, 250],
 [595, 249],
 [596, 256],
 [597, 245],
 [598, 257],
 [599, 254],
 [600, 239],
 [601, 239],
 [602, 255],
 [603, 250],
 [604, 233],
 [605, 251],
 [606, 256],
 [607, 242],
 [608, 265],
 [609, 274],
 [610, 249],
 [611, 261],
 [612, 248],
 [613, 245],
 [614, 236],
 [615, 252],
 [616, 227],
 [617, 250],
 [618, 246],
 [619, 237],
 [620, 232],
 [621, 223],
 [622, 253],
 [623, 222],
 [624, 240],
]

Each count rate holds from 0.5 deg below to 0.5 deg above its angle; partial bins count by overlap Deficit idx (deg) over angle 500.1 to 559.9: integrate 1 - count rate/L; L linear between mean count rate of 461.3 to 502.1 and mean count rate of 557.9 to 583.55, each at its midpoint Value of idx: 5.7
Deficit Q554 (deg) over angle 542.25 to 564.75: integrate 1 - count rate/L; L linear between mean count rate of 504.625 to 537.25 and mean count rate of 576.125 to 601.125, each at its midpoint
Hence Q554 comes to 9.2 deg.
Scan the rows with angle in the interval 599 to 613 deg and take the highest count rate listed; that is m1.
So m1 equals 274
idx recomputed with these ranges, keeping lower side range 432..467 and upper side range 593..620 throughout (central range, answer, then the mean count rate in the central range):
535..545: 1.49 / 220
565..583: 0.41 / 247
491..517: 0.11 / 262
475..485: 0.13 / 263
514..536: -0.36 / 264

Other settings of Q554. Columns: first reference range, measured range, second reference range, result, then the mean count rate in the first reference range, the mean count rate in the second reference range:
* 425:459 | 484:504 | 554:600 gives -0.5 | 274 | 228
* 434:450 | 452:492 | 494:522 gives -0.2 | 271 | 261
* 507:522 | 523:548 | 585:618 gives 2.7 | 265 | 250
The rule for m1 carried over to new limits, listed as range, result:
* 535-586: 264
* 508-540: 283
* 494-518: 288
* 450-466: 284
